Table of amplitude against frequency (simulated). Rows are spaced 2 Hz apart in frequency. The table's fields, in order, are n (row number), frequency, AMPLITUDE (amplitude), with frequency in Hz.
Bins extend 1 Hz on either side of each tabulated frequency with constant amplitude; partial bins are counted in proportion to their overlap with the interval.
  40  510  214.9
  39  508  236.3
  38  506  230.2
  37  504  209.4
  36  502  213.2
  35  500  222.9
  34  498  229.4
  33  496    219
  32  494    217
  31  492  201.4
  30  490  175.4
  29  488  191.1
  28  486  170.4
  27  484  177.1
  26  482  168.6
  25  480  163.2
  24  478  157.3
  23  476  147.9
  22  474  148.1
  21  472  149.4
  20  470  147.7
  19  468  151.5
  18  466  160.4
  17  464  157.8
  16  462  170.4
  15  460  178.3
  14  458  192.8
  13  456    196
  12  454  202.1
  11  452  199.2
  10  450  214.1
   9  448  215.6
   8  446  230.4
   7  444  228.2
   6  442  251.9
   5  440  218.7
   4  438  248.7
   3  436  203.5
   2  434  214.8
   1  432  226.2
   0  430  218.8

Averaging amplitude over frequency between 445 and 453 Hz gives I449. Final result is 215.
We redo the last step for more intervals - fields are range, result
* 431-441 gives 222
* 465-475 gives 151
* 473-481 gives 154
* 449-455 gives 205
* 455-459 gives 194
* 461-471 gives 158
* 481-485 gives 173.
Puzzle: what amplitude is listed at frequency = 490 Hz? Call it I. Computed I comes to 175.4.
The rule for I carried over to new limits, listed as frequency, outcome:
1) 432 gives 226.2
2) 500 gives 222.9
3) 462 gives 170.4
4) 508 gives 236.3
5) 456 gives 196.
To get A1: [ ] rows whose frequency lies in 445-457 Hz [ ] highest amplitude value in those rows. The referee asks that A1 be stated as 230.4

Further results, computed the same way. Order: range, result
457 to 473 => 192.8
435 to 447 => 251.9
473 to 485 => 177.1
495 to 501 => 229.4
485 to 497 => 219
